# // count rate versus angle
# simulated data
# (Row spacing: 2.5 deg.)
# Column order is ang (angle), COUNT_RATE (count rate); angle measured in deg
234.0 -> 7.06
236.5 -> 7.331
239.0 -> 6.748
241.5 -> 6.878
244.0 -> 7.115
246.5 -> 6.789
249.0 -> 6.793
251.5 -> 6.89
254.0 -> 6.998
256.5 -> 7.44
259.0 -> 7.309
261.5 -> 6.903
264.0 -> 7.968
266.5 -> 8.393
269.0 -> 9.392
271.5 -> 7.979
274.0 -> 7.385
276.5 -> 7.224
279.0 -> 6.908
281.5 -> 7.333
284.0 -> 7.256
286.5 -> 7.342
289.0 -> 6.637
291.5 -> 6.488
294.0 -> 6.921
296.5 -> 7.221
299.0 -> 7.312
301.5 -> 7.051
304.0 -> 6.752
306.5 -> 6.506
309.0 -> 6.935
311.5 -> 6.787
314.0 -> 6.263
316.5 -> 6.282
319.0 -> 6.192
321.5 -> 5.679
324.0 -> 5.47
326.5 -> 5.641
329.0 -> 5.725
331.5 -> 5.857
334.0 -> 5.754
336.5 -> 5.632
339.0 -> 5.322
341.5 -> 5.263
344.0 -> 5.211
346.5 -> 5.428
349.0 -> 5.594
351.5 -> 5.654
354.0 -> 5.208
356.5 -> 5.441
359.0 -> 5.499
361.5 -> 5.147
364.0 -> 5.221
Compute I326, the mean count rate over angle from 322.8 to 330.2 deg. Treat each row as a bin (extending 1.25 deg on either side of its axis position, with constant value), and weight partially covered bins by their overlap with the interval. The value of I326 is 5.61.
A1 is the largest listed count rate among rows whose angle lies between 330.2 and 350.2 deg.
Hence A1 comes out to 5.857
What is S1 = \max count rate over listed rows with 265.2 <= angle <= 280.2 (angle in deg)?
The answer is 9.392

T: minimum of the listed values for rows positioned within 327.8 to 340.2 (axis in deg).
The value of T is 5.322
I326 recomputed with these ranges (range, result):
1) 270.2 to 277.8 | 7.54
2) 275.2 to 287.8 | 7.21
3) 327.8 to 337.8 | 5.74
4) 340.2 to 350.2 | 5.37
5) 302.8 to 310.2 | 6.73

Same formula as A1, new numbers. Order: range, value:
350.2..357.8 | 5.654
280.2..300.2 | 7.342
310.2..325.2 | 6.787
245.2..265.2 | 7.968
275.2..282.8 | 7.333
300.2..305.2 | 7.051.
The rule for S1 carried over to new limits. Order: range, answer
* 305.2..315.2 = 6.935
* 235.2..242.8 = 7.331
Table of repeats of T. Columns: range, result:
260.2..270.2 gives 6.903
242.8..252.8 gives 6.789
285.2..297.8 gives 6.488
